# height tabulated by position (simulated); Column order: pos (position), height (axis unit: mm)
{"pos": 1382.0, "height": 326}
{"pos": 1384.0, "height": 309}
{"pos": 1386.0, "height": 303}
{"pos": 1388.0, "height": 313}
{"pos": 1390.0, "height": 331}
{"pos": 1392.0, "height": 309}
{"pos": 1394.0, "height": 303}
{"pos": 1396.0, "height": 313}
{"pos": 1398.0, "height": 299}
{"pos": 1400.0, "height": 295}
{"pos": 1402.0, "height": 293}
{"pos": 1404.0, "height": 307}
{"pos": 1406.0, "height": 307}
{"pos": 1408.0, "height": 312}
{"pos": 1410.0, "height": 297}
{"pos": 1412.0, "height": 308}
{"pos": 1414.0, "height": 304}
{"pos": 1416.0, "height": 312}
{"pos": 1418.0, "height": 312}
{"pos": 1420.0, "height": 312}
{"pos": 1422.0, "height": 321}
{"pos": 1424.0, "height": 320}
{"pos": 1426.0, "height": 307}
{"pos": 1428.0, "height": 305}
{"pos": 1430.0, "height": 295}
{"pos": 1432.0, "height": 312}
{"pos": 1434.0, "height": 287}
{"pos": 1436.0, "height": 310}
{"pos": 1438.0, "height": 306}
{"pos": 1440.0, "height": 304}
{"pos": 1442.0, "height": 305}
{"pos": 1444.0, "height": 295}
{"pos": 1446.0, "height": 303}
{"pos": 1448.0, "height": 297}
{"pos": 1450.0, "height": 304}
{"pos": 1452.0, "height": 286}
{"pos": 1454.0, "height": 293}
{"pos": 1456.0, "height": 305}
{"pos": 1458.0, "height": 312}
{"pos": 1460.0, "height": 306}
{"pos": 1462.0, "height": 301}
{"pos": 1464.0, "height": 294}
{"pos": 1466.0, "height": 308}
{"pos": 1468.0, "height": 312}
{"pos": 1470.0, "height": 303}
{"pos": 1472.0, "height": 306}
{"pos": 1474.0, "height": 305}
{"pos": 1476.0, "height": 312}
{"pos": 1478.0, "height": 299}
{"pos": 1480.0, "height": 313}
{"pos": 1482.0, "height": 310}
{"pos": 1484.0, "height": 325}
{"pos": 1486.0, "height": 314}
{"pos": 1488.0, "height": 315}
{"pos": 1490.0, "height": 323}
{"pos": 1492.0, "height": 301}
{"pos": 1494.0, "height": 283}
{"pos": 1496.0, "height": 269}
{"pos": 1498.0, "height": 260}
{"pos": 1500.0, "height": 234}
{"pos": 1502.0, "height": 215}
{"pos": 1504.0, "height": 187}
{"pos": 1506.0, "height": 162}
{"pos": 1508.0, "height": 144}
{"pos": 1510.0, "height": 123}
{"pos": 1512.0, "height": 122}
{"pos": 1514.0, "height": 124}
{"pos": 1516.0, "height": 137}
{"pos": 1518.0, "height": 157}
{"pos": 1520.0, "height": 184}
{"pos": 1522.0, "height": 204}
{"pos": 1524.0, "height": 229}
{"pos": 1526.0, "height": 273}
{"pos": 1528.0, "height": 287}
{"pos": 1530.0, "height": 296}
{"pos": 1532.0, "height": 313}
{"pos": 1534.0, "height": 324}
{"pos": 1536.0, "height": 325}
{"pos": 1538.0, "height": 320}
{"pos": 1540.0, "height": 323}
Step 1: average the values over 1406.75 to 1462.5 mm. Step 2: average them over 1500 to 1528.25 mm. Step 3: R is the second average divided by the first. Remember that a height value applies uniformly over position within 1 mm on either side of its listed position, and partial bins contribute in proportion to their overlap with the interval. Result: 0.6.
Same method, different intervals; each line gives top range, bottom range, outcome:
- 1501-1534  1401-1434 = 0.65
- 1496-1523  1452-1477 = 0.58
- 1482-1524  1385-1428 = 0.72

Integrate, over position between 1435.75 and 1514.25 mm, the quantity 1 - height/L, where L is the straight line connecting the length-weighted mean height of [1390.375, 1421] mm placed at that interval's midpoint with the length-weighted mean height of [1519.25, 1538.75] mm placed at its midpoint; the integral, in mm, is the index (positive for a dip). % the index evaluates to 3.81 mm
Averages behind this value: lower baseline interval 306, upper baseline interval 276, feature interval 276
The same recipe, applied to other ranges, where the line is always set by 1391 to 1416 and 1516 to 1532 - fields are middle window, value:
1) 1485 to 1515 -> 2.8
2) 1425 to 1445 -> -1.2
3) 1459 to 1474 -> -2.1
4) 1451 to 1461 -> -1.0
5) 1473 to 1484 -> -2.1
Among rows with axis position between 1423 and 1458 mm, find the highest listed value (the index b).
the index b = 320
